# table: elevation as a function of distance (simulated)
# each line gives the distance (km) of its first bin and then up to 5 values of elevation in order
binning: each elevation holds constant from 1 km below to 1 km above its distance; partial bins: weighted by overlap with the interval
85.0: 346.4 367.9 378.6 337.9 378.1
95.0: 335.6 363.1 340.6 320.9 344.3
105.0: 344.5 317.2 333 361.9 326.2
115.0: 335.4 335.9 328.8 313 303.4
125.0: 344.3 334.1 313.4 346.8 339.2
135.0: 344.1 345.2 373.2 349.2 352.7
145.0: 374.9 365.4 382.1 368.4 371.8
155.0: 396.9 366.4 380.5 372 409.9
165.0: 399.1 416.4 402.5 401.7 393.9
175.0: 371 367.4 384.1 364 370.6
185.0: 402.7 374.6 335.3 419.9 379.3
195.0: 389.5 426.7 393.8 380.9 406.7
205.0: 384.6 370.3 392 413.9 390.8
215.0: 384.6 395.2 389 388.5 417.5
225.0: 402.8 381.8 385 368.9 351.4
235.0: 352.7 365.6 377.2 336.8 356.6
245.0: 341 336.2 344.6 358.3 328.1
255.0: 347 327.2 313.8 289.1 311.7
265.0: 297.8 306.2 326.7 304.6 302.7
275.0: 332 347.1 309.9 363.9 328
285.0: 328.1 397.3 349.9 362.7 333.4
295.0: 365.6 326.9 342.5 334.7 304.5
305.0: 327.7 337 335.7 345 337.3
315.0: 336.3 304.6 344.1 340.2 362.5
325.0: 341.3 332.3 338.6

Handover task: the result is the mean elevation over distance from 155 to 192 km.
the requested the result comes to 385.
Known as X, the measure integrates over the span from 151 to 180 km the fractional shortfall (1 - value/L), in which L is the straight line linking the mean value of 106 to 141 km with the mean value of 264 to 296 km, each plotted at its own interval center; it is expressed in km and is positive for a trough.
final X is -4.52 km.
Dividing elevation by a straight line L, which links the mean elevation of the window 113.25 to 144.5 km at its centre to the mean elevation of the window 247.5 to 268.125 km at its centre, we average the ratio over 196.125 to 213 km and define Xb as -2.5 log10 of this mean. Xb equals -0.20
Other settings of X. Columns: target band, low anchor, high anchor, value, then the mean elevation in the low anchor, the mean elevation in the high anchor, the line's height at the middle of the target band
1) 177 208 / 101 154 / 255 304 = -4.3 km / 344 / 330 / 338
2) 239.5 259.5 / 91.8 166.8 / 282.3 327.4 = 0.2 km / 352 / 340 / 344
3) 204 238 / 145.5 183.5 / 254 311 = -2.5 km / 383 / 331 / 358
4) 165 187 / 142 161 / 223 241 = -0.8 km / 373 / 374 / 373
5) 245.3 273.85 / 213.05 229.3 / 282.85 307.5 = 3.5 km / 393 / 342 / 367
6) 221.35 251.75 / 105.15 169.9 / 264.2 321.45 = -2.1 km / 356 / 334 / 342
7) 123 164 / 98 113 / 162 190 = 0.3 km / 337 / 385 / 363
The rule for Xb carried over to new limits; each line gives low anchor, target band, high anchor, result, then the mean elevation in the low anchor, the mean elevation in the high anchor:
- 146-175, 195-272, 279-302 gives 0.01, 387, 347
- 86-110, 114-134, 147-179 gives 0.10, 347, 386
